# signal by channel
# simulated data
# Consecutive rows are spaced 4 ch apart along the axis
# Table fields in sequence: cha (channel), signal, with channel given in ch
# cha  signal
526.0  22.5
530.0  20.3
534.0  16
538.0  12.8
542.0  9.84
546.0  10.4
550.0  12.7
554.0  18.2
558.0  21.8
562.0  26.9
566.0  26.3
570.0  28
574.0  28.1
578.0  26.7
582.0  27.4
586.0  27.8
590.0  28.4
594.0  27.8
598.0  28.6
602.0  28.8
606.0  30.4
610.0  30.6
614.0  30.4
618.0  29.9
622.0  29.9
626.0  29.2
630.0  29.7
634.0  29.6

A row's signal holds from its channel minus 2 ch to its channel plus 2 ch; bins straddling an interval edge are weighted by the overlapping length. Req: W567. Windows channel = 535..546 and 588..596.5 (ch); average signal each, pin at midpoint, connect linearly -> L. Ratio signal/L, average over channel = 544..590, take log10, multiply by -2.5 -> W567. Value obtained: -0.15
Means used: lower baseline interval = 11.6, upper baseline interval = 28.1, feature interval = 23.3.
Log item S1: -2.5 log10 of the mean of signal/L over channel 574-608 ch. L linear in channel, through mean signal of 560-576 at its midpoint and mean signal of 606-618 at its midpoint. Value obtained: 0.03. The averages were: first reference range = 27.3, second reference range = 30.4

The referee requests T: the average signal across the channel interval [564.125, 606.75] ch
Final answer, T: 28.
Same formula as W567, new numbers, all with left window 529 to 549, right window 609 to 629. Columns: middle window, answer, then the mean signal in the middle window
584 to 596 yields -0.169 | 28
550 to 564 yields -0.206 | 20.9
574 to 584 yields -0.250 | 27.3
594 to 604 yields -0.109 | 28.5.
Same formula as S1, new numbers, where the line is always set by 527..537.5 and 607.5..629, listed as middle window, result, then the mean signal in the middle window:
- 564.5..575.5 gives -0.19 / 27.5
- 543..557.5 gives 0.39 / 14.3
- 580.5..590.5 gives -0.10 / 27.8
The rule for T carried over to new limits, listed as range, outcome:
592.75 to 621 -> 29.6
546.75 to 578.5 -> 22.9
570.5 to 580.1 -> 27.5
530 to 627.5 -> 24.3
